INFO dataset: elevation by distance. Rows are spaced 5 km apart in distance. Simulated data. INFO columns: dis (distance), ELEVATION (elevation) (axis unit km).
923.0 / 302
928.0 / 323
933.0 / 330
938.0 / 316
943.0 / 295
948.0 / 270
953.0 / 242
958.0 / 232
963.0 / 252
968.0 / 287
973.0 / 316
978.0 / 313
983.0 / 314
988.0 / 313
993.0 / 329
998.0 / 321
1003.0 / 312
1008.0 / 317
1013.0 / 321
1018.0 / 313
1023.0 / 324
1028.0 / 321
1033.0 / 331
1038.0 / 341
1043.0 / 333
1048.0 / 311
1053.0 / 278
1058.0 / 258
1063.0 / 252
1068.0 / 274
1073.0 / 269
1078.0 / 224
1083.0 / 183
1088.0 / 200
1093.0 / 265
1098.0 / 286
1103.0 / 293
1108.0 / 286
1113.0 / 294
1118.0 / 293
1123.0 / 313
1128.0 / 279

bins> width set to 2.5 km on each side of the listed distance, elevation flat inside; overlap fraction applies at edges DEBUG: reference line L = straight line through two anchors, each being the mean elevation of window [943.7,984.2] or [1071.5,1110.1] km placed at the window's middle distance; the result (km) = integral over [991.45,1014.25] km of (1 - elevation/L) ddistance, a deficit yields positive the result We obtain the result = -4.3 km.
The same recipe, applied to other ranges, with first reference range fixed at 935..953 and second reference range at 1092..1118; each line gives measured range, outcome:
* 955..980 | 0.8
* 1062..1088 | 4.6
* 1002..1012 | -1.0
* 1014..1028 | -1.6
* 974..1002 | -3.0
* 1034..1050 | -2.3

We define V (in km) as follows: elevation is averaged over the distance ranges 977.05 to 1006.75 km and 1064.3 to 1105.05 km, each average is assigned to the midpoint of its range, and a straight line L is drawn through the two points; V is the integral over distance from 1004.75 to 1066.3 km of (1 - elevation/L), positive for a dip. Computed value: -4.89 km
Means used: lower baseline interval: 317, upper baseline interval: 249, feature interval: 308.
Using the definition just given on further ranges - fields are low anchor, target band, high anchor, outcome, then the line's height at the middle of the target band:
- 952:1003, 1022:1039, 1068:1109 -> -3.4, 274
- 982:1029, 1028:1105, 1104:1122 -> 7.6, 304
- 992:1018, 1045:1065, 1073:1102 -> -0.5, 270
